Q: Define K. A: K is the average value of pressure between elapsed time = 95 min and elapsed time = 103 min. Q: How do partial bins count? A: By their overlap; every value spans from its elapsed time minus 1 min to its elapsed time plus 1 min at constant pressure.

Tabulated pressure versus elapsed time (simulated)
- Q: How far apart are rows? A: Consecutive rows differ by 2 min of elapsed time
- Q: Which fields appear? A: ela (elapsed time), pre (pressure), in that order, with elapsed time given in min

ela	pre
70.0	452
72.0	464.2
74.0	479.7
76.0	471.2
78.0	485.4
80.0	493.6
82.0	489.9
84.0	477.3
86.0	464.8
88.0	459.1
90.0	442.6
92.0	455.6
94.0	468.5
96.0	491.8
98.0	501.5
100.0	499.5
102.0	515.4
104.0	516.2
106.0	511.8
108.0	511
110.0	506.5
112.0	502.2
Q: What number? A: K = 502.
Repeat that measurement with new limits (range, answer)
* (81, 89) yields 473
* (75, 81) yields 483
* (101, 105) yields 516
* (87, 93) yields 452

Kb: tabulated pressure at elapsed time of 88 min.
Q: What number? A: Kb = 459.1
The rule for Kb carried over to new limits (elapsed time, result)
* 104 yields 516.2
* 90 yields 442.6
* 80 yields 493.6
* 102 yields 515.4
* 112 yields 502.2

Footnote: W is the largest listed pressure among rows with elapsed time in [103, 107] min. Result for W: 516.2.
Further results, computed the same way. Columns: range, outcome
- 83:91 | 477.3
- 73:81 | 493.6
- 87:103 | 515.4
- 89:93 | 455.6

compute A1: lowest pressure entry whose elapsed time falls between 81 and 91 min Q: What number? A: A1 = 442.6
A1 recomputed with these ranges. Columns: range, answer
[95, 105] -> 491.8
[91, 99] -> 455.6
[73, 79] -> 471.2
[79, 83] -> 489.9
